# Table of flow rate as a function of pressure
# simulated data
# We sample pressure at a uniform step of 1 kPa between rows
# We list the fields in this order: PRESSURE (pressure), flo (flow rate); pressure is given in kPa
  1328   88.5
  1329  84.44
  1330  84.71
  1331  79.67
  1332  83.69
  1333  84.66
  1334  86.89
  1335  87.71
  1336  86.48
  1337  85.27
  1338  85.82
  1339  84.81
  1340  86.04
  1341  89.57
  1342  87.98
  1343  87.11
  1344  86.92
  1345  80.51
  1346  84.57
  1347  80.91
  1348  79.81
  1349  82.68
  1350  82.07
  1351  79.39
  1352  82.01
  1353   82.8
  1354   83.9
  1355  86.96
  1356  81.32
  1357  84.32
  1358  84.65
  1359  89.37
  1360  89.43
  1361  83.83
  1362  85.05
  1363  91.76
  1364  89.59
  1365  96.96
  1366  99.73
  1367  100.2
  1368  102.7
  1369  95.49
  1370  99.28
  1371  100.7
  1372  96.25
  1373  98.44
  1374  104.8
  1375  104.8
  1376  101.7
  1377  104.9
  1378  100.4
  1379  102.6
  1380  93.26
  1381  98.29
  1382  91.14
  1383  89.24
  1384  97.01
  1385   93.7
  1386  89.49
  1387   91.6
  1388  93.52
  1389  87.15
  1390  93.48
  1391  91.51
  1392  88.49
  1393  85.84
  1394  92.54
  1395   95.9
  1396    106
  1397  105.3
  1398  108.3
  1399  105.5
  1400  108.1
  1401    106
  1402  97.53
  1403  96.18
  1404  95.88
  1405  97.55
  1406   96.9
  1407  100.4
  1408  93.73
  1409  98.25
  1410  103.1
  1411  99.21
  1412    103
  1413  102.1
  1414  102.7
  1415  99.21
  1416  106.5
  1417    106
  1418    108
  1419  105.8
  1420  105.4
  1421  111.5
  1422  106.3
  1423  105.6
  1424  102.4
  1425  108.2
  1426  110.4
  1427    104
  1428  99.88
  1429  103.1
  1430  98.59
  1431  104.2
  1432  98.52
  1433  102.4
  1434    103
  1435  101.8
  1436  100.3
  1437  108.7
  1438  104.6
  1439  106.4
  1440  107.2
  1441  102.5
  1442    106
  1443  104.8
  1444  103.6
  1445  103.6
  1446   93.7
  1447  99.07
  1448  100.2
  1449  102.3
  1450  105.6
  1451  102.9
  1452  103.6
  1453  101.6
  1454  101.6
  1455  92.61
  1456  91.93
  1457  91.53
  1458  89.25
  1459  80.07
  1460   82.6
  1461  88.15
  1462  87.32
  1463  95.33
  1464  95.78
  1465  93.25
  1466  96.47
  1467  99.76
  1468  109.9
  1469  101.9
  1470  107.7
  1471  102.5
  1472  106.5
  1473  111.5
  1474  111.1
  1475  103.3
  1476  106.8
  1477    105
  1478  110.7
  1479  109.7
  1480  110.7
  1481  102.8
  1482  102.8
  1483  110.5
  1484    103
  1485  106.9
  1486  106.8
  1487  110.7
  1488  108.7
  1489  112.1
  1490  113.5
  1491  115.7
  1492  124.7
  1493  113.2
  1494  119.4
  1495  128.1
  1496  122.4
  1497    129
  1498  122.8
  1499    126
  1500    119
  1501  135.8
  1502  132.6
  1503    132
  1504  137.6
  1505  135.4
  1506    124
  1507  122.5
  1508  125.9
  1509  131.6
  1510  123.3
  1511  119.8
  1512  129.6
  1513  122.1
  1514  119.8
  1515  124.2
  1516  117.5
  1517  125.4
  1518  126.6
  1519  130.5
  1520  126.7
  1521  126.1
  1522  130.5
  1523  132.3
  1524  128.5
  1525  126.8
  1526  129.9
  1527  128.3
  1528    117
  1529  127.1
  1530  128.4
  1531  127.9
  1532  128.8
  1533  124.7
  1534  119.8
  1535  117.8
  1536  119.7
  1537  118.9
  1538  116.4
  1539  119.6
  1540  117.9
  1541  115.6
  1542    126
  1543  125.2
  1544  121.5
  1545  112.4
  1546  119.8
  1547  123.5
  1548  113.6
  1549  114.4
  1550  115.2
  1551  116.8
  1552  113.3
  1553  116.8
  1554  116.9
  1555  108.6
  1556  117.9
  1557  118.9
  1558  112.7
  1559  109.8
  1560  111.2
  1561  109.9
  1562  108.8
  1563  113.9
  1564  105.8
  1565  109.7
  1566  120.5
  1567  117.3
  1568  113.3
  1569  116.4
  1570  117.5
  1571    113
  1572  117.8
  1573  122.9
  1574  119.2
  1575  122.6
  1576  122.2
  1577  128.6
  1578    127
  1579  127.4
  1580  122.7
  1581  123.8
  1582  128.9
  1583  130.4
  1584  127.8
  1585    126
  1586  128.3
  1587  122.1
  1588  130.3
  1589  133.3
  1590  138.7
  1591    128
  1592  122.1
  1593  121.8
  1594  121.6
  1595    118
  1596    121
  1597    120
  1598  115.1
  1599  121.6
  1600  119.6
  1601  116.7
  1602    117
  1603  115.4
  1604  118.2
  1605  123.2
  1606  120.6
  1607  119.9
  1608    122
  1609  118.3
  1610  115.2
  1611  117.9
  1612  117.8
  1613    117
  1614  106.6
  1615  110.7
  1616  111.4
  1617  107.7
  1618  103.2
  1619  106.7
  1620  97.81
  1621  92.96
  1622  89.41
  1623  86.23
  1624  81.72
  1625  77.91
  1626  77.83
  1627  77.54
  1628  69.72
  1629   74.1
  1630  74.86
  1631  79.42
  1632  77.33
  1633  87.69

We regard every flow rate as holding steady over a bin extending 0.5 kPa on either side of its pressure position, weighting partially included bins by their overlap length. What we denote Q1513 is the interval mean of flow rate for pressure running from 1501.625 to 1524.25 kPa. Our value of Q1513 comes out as 127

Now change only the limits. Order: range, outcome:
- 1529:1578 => 118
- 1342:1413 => 93.7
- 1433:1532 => 112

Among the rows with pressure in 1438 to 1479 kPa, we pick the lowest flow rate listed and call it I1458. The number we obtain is 80.07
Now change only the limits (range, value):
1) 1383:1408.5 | 85.84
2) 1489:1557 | 108.6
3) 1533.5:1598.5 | 105.8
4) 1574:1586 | 119.2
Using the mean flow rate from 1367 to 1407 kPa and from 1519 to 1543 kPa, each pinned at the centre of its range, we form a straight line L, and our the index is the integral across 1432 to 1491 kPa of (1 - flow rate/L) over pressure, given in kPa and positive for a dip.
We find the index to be 4.9 kPa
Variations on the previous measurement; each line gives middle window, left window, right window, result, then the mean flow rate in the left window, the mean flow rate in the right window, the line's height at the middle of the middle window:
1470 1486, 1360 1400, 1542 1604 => 0.18 kPa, 96.4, 120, 108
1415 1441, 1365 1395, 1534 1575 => -0.75 kPa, 96.2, 116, 102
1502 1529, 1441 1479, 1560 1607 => -4.33 kPa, 99.9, 121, 109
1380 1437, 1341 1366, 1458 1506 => -2.24 kPa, 85.5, 110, 96.1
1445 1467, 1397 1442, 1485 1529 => 3.23 kPa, 103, 124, 112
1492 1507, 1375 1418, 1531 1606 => -2.10 kPa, 98.3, 120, 111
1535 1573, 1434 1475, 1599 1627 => -4.11 kPa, 100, 107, 105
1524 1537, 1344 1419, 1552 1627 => -1.79 kPa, 94.8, 115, 110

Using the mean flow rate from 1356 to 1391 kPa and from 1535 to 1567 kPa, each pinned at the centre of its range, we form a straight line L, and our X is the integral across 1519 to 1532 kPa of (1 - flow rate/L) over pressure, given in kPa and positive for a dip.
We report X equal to -1.7 kPa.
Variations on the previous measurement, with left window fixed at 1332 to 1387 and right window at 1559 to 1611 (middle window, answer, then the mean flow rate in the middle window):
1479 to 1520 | -4.3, 121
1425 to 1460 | 0.2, 101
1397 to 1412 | -0.7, 101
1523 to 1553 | -1.9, 121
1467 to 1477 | -0.1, 106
